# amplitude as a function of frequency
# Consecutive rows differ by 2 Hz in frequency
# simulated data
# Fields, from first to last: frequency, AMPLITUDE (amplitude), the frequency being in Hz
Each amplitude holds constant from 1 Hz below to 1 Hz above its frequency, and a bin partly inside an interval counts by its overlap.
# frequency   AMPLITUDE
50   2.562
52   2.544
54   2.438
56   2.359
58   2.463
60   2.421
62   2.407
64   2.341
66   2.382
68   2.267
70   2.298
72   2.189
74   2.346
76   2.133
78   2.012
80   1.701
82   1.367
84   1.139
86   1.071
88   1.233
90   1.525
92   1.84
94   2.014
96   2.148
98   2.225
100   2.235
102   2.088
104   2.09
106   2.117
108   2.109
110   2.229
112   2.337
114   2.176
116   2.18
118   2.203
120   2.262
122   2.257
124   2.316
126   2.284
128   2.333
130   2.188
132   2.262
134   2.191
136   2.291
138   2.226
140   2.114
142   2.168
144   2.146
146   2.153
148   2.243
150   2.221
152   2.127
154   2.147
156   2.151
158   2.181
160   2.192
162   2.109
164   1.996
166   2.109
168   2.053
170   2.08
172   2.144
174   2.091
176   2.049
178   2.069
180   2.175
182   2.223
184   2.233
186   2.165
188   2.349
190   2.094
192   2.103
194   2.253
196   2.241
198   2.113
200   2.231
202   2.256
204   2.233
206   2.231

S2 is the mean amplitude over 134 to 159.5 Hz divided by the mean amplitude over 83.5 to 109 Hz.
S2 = 1.2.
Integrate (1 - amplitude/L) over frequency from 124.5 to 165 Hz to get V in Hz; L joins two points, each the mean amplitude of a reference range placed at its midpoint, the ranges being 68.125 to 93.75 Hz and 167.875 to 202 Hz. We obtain -3.7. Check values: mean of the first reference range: 1.76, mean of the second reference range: 2.16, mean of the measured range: 2.19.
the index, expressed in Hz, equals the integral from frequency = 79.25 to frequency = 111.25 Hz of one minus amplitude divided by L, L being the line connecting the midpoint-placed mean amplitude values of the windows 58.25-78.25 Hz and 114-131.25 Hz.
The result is 6.3 Hz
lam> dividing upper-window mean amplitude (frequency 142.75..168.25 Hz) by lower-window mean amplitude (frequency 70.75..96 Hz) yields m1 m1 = 1.23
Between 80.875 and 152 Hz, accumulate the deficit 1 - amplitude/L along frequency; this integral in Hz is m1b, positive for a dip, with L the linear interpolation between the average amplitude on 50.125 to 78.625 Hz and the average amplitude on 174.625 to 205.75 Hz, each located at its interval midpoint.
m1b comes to 6.8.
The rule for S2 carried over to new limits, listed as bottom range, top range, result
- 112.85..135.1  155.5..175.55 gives 0.94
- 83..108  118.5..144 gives 1.23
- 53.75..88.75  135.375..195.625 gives 1.06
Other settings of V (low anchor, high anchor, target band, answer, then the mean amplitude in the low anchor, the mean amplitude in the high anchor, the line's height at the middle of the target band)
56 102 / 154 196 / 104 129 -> -2.09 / 2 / 2.14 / 2.06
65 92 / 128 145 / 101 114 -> -0.96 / 1.82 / 2.21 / 2.01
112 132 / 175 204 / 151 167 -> 0.63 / 2.25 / 2.18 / 2.21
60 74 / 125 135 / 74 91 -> 5.42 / 2.32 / 2.25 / 2.31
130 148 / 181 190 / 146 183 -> 1.35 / 2.2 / 2.23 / 2.21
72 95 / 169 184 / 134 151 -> -1.96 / 1.69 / 2.13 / 1.97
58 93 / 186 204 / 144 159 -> -0.47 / 1.94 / 2.2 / 2.11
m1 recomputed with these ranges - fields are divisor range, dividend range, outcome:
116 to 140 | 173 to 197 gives 0.97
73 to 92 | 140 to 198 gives 1.32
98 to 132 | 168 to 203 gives 0.98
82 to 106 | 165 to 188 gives 1.20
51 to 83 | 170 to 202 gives 0.97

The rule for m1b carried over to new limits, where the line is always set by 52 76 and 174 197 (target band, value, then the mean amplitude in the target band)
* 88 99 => 2.02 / 1.89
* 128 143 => 0.23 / 2.21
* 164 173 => 0.47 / 2.09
